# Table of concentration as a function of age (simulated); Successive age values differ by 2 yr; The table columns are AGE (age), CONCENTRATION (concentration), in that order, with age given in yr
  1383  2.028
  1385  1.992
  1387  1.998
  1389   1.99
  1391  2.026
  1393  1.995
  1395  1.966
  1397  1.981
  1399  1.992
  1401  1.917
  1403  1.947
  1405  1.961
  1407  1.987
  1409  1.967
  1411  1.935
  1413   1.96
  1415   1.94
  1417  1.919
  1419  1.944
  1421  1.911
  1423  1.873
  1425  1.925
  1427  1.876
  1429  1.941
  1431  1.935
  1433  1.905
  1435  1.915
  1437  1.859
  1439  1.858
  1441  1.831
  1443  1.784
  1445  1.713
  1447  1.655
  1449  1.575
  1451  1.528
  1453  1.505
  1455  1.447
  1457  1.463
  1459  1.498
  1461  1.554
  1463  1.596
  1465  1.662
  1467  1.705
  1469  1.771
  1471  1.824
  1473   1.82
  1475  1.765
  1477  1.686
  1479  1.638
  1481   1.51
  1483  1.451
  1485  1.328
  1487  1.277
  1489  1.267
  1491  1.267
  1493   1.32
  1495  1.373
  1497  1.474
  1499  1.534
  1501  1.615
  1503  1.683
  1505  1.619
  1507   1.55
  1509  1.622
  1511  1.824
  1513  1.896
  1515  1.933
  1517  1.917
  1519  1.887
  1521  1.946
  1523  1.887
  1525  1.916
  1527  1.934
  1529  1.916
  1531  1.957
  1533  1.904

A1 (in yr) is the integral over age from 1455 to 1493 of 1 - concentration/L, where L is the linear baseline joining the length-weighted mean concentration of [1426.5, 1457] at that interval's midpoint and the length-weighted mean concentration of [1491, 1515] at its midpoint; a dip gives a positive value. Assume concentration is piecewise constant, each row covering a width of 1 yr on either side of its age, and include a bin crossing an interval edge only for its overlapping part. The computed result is 2.6 yr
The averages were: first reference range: 1.74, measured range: 1.55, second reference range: 1.59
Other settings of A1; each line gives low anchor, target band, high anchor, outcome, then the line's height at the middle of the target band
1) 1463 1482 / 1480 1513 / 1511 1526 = 5.8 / 1.81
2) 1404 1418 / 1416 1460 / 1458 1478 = 1.6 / 1.83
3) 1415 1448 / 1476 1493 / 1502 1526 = 3.8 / 1.83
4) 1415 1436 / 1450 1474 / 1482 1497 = -0.6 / 1.59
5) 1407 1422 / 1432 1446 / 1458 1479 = -0.1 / 1.83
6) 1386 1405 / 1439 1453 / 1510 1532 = 1.9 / 1.95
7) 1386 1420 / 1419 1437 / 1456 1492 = -0.9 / 1.82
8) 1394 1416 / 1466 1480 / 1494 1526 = 0.5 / 1.81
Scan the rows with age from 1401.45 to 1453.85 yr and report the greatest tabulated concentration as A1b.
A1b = 1.987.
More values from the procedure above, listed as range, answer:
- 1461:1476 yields 1.824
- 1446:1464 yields 1.655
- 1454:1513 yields 1.896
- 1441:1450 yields 1.831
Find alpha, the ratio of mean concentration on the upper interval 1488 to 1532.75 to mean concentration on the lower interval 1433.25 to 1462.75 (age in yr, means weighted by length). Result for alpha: 1.02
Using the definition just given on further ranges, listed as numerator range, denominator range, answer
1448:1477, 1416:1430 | 0.85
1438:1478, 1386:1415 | 0.84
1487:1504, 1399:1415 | 0.73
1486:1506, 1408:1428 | 0.75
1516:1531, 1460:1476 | 1.12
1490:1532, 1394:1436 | 0.89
